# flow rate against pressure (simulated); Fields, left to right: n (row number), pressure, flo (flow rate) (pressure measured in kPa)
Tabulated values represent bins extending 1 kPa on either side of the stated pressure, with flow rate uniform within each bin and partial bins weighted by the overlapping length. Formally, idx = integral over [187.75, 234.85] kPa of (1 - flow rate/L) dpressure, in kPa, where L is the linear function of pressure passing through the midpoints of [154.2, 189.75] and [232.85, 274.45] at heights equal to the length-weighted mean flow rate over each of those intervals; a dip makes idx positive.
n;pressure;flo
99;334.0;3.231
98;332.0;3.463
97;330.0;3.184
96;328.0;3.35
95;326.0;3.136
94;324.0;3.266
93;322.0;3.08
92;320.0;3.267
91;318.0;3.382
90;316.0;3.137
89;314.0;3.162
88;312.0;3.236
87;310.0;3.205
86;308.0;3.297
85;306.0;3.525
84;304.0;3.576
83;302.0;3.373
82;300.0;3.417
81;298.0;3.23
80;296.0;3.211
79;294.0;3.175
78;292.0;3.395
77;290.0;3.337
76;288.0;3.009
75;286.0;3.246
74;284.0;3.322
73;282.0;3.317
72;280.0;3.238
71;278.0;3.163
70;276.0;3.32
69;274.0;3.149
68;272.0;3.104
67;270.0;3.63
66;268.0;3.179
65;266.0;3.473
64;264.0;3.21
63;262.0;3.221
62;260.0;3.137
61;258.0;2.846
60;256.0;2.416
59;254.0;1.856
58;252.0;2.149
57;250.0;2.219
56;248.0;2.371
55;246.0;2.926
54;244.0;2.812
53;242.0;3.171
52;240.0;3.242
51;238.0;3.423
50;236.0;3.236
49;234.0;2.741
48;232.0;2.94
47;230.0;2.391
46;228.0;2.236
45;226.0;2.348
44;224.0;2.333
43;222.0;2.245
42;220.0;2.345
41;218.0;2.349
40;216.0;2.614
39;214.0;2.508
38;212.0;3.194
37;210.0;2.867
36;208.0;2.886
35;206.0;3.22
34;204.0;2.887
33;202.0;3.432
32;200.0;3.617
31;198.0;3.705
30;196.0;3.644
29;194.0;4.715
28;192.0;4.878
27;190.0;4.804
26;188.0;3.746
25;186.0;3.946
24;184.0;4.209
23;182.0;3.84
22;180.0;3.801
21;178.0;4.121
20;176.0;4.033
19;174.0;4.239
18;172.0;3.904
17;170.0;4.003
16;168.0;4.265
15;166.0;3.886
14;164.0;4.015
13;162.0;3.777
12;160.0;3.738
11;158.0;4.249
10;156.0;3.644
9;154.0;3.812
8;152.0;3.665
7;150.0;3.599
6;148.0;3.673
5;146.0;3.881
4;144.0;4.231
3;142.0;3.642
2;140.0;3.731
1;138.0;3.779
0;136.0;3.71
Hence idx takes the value 5.4 kPa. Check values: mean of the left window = 3.98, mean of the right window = 2.93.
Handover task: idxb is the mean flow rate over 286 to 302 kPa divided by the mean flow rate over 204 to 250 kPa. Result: 1.19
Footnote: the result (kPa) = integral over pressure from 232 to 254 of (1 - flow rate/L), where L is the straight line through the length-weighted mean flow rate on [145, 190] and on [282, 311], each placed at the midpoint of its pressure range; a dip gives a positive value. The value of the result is 4.81 kPa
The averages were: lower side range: 3.93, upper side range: 3.31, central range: 2.79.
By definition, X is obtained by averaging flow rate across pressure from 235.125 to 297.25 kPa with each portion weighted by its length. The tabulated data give 3.05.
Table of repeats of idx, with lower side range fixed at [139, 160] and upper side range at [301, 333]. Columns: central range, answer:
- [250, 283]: 4.23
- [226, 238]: 2.75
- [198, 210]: 1.38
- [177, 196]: -2.60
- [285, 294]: 0.36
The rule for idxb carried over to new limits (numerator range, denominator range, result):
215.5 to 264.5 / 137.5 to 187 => 0.68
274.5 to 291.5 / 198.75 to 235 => 1.19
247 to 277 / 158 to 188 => 0.72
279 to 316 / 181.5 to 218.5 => 0.93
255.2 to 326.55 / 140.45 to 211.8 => 0.84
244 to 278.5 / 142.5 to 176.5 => 0.74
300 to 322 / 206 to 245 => 1.21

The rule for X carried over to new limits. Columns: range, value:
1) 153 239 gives 3.46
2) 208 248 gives 2.73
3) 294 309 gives 3.36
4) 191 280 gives 2.99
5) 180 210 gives 3.79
